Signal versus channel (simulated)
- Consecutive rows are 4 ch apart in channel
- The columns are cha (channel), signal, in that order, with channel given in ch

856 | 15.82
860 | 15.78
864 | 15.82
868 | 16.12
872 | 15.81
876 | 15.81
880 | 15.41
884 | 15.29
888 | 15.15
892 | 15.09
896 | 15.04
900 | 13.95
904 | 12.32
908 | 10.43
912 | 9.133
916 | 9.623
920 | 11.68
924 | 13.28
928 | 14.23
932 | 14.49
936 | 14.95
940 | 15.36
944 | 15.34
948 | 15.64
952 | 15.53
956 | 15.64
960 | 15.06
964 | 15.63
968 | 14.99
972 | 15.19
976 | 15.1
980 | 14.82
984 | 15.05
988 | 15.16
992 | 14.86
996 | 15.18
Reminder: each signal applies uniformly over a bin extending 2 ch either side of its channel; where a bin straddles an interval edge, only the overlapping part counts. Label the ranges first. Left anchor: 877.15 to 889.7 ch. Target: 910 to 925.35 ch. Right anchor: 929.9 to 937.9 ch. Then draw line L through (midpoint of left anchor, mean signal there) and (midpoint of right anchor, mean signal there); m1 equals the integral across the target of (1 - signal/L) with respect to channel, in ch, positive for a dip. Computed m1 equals 4.19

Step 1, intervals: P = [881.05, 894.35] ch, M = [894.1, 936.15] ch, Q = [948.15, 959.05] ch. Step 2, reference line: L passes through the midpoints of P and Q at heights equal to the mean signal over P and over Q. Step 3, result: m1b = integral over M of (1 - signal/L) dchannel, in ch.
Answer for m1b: 7.7 ch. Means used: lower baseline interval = 15.2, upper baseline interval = 15.5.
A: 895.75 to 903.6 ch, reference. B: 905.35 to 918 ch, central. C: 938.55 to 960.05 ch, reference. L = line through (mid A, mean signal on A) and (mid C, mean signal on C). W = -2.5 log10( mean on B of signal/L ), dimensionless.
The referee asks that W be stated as 0.403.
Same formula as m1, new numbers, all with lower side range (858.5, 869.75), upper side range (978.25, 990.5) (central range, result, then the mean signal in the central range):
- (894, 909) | 2.4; 13.1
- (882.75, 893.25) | 0.4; 15.2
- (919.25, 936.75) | 1.9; 13.8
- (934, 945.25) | 0.1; 15.2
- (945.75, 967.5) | -0.4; 15.5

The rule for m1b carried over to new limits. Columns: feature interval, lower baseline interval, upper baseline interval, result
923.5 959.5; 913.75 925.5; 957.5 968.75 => -4.58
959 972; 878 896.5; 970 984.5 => -0.15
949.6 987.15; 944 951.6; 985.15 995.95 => 0.18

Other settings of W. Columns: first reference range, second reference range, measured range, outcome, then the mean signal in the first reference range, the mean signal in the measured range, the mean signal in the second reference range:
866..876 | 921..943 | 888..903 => 0.052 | 15.9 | 14.6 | 14.4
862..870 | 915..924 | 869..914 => -0.012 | 16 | 14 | 11.3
